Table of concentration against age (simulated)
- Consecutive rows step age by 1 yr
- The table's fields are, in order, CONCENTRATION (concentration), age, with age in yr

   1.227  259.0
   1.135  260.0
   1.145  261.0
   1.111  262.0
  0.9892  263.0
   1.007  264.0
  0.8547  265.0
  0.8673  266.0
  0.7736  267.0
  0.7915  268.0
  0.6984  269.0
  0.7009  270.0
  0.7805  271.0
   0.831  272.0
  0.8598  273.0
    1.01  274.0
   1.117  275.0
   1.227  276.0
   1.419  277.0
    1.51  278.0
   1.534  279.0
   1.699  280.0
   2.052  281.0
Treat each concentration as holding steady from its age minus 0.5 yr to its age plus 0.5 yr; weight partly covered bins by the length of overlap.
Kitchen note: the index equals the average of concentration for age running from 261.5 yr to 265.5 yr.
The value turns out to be 0.99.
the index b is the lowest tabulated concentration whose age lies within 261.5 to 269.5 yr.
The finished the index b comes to 0.6984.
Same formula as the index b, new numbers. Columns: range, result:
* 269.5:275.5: 0.7009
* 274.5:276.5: 1.117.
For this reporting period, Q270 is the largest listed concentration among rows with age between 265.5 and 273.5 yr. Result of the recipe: 0.8673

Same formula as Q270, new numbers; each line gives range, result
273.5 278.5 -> 1.51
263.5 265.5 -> 1.007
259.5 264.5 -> 1.145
